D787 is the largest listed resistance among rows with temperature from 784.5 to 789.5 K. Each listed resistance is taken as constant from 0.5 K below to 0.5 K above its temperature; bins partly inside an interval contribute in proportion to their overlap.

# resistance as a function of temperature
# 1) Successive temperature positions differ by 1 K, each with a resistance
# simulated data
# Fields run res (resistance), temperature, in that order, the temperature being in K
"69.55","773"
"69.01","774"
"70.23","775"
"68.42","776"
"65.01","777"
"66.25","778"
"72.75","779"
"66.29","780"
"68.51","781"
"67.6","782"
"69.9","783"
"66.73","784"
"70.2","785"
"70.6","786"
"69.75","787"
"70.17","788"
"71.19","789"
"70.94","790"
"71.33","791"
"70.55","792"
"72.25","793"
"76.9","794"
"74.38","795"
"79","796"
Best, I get 71.19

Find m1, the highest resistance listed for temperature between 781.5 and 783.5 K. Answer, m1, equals 69.9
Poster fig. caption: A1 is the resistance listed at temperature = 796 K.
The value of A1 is 79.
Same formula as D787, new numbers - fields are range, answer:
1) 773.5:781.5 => 72.75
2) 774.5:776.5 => 70.23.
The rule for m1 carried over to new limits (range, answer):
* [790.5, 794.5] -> 76.9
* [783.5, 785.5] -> 70.2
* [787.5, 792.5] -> 71.33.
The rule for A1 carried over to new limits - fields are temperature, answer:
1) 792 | 70.55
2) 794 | 76.9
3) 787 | 69.75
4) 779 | 72.75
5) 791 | 71.33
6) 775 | 70.23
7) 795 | 74.38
